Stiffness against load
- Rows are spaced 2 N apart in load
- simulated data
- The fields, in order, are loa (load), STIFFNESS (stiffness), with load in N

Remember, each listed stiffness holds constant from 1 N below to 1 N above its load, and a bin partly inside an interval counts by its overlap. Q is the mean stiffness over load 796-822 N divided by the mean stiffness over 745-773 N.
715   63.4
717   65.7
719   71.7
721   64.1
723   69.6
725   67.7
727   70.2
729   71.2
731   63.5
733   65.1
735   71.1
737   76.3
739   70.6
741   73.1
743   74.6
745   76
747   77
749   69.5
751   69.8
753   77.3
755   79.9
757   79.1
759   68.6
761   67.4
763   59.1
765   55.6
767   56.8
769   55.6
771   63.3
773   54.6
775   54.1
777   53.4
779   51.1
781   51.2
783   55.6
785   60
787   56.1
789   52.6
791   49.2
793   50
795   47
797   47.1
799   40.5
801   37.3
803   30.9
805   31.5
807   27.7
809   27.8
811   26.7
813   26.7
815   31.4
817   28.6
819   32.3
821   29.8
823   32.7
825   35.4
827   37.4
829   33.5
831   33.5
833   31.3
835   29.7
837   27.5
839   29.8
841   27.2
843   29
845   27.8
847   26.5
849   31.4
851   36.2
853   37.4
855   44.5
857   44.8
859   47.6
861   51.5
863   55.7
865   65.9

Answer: 0.5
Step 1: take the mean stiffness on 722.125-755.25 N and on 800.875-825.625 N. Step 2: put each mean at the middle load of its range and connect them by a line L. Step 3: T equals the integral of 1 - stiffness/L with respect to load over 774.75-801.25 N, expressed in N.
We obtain -3.8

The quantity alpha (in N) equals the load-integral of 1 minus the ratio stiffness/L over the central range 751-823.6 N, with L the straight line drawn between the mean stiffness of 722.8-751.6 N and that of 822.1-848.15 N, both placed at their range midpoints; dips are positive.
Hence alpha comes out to 3.80 N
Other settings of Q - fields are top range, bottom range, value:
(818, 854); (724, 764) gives 0.44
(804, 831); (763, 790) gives 0.56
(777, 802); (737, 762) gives 0.68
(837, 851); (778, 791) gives 0.54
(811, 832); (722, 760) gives 0.44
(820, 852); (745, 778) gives 0.48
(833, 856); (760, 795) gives 0.57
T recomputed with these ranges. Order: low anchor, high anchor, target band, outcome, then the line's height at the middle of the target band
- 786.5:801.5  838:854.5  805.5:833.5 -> 5.8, 39.5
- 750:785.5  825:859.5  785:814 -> 6.0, 49.8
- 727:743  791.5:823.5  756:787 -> -3.9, 52.3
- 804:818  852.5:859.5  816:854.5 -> 5.1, 36.8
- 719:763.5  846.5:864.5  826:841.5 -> 5.4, 48.2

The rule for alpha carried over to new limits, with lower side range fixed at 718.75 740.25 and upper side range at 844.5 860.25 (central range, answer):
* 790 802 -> 1.6 N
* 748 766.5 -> -2.1 N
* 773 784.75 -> 0.6 N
